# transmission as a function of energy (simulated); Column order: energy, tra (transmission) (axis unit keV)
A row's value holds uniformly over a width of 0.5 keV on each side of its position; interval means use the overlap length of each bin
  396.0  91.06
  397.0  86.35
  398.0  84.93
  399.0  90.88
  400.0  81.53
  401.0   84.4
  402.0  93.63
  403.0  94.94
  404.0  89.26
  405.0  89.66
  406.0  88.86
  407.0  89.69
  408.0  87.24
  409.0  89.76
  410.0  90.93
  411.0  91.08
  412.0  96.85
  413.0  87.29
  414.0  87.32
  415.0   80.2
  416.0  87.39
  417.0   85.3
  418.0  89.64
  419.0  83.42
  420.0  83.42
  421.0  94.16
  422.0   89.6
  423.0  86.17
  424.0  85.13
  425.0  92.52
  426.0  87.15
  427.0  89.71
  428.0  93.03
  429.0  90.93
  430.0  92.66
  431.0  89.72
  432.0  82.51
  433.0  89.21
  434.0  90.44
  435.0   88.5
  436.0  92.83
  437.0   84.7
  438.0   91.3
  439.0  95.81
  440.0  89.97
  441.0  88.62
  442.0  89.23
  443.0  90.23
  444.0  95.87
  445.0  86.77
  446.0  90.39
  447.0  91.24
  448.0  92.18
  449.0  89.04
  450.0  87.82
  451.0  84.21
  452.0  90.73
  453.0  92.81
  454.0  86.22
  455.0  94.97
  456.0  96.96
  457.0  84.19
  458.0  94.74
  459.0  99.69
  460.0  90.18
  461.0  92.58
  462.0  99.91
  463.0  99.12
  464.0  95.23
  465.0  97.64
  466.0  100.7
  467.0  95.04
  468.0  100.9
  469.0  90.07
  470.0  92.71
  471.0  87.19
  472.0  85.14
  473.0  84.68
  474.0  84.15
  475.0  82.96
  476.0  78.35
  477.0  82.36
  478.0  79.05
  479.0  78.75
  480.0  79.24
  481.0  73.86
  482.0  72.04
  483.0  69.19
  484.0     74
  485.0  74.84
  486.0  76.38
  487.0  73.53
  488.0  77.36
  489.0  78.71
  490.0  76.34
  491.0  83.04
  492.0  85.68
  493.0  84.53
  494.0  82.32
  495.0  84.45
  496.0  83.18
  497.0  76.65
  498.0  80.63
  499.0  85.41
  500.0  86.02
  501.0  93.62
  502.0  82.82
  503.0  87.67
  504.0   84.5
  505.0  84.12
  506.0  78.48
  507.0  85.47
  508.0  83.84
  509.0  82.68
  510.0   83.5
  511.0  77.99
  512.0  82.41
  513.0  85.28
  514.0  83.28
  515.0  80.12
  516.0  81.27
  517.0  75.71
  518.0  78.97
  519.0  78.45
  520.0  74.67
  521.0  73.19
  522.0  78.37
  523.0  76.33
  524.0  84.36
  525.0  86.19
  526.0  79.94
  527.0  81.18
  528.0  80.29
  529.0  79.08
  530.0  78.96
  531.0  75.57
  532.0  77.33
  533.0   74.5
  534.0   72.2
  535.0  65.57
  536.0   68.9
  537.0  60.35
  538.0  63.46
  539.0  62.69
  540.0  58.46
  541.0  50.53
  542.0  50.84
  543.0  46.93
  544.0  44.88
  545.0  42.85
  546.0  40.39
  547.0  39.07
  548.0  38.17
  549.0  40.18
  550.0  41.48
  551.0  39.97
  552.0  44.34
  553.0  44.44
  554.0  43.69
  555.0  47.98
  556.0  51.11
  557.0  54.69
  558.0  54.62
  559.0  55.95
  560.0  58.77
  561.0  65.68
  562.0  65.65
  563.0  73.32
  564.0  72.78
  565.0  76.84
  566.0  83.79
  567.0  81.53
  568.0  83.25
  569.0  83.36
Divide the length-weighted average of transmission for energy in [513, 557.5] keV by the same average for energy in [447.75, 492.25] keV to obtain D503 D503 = 0.7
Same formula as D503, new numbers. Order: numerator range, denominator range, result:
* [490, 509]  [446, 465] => 0.91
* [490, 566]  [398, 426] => 0.79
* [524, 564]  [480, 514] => 0.73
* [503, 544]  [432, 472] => 0.82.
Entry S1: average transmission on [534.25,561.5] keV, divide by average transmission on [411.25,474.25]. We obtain 0.57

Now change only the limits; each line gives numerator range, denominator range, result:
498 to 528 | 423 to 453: 0.91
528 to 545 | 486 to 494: 0.80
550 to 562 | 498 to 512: 0.61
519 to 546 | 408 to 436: 0.77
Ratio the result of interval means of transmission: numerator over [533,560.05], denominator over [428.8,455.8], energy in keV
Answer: 0.57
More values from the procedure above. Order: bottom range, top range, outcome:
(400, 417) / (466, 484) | 0.94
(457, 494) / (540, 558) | 0.53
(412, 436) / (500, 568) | 0.78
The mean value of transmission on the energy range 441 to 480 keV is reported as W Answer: 90.2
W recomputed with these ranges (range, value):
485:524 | 81.2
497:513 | 83.8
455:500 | 85.2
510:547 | 70.6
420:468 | 91.3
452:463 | 93.4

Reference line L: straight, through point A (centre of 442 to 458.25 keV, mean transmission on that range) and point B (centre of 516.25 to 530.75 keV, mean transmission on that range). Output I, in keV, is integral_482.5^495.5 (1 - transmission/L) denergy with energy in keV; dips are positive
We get 0.9 keV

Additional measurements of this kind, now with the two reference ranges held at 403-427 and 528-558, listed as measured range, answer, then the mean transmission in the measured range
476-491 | -1.2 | 76.4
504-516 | -3.5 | 82.5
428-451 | -2.2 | 89.9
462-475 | -3.1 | 92.6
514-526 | -3.4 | 79.1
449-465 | -3.1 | 92.7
